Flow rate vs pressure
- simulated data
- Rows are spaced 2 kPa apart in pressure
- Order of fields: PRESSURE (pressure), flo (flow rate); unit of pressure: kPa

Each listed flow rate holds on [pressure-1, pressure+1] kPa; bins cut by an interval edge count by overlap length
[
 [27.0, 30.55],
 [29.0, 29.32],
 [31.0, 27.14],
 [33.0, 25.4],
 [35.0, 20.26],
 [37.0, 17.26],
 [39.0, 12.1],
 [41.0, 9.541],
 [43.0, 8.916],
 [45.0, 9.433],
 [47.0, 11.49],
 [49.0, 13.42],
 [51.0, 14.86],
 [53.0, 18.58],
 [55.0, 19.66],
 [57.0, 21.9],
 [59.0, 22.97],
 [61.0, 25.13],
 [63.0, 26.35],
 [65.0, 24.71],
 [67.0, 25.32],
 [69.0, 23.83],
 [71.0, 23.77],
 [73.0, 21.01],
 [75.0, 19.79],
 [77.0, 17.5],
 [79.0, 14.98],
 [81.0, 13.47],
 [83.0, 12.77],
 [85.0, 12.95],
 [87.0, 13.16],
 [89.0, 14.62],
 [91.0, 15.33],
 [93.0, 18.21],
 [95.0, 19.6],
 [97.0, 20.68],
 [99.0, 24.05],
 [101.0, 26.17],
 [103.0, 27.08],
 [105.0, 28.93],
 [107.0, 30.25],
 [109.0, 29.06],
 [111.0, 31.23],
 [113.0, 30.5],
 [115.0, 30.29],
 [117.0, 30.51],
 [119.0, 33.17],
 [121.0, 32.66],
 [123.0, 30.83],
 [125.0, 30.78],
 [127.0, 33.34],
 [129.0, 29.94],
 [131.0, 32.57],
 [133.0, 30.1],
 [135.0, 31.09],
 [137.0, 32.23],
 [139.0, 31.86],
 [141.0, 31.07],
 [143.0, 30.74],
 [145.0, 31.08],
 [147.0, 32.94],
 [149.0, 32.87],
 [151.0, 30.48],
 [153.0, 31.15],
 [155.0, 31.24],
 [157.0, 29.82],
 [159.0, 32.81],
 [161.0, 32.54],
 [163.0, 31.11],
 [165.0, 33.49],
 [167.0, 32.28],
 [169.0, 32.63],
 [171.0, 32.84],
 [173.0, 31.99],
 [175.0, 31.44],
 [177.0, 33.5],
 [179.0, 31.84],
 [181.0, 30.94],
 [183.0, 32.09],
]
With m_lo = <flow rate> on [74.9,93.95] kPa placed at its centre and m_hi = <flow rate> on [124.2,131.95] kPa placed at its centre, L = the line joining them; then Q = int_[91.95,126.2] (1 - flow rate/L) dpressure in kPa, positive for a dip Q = -4.85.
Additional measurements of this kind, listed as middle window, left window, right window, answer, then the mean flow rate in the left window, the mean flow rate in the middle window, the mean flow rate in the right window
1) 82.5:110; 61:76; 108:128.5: 6.93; 23.6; 21.1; 31.2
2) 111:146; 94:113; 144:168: -2.78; 26.6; 31.3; 31.8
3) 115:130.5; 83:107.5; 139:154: -3.08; 20.4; 31.6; 31.5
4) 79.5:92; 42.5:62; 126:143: 4.95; 16.8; 13.8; 31.5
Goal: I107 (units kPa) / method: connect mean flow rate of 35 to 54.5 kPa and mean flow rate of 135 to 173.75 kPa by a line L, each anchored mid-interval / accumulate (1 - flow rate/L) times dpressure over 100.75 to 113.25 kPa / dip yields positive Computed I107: -2.7 kPa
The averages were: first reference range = 13.4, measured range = 29.1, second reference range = 31.8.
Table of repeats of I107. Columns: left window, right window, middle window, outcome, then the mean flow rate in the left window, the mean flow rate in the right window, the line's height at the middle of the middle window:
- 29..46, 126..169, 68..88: 4.40 kPa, 17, 31.7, 22.4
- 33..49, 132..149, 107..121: -2.19 kPa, 13.6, 31.5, 26.7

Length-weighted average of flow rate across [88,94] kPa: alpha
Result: 16.1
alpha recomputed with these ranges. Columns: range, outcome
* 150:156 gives 31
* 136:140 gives 32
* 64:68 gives 25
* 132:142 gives 31.3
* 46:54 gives 14.6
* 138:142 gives 31.5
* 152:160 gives 31.3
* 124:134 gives 31.3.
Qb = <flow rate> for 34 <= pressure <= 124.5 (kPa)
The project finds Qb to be 21.1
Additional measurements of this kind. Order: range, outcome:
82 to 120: 23.6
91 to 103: 21.7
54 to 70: 23.7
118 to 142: 31.6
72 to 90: 15.6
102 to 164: 31.1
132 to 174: 31.7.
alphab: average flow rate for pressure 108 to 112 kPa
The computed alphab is 30.1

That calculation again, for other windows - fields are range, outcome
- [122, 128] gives 31.7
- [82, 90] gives 13.4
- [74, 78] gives 18.6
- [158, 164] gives 32.2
